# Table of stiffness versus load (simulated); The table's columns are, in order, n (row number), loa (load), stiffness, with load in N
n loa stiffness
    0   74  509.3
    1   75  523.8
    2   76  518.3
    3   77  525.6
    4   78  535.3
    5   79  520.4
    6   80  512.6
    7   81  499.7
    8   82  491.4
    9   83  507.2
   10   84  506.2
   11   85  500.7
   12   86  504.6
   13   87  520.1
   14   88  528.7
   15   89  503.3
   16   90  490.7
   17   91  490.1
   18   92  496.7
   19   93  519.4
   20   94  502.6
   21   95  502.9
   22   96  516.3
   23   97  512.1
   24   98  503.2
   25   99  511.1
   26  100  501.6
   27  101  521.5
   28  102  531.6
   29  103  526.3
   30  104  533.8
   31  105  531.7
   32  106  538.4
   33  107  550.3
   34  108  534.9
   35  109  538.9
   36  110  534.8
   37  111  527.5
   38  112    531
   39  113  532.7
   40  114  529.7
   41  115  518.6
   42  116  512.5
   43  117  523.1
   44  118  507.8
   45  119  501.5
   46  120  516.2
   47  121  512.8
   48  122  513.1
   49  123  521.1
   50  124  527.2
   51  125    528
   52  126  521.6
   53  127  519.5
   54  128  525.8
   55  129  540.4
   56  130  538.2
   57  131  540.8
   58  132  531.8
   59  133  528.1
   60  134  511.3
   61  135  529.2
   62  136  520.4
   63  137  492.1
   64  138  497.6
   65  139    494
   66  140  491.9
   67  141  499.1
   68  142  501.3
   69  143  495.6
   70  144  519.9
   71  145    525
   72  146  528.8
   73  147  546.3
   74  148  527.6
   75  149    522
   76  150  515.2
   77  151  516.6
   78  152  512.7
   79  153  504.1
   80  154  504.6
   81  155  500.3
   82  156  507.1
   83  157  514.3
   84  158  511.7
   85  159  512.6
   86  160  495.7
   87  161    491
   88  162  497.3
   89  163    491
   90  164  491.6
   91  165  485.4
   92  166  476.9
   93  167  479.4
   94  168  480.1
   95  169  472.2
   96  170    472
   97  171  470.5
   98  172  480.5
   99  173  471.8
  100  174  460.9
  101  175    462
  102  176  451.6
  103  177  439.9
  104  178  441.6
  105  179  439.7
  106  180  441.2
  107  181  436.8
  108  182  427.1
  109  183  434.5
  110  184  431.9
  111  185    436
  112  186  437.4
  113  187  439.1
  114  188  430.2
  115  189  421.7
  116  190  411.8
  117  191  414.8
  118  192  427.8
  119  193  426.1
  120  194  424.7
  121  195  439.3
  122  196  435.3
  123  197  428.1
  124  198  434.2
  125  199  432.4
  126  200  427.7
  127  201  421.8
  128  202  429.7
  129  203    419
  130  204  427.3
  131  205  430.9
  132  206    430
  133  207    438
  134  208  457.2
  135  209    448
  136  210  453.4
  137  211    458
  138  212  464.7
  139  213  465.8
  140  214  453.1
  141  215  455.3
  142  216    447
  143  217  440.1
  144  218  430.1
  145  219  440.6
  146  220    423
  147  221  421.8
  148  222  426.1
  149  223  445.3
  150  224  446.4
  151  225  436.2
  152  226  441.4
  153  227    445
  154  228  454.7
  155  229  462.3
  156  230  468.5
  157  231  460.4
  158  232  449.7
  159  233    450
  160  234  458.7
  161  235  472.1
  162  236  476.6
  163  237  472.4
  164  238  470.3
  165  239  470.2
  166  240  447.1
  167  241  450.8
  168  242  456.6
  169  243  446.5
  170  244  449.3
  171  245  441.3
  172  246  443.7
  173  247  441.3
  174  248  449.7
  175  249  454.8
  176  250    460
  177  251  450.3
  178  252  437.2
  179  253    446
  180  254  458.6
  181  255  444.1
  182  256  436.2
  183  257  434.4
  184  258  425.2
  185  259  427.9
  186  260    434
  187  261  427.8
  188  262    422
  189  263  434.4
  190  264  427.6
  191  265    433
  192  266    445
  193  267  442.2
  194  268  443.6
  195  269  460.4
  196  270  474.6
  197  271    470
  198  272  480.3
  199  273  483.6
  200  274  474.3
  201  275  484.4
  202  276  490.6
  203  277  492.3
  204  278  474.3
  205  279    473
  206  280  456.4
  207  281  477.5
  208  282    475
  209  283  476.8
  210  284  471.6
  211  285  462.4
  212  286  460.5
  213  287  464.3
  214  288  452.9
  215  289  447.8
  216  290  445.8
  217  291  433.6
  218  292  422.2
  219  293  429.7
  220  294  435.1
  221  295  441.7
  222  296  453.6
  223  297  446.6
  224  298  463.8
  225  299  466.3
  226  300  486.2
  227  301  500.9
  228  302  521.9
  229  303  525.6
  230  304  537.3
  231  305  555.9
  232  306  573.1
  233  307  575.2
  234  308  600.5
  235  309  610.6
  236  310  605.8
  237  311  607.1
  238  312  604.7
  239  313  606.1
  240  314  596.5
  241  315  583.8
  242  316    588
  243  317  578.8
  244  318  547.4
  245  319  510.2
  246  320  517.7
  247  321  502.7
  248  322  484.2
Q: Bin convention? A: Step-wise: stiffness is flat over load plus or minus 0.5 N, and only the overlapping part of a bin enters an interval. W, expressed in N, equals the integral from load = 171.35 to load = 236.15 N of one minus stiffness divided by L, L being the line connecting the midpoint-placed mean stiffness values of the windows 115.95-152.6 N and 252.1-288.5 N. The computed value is 5.9 N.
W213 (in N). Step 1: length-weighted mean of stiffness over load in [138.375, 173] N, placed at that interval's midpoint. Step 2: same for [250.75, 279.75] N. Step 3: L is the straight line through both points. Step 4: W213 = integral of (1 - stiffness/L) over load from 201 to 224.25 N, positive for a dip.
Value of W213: 1.7 N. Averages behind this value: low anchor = 501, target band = 441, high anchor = 453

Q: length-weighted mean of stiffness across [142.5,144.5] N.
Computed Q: 508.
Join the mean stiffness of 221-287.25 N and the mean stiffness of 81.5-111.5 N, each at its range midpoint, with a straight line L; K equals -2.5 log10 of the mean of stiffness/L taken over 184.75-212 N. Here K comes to 0.10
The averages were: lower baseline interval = 516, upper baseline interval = 455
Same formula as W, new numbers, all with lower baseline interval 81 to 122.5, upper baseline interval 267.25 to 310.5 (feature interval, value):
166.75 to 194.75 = 3.3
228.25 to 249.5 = 1.6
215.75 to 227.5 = 1.4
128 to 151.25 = -0.4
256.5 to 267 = 1.2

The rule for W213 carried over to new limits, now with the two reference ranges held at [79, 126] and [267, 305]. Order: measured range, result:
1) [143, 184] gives 1.26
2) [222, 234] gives 0.85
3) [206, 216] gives 0.73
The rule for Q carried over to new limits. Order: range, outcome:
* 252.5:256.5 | 446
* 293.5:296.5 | 443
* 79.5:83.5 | 503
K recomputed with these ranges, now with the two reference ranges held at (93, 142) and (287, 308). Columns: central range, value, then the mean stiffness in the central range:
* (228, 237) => 0.077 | 462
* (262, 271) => 0.103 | 445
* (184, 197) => 0.178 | 429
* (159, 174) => 0.060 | 483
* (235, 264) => 0.107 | 447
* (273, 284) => 0.022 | 477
